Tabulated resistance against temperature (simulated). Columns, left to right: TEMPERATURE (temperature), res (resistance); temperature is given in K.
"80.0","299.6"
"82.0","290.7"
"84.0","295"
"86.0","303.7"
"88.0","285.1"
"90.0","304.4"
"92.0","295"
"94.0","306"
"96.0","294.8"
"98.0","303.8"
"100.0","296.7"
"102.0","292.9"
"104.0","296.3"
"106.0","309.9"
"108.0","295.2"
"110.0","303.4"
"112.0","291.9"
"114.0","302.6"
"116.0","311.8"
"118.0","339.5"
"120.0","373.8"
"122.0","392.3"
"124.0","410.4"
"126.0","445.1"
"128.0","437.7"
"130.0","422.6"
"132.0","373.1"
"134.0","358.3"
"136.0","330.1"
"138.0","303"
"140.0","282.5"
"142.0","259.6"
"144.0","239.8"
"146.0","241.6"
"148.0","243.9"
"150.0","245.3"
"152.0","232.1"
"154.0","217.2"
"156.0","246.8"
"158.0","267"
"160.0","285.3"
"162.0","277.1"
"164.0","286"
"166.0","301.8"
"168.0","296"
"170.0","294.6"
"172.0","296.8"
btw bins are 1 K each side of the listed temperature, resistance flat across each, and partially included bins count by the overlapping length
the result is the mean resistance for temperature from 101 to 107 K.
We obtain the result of 300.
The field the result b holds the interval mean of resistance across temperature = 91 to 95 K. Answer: 300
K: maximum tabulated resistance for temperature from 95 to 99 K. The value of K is 303.8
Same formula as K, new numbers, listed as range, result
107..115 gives 303.4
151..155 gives 232.1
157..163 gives 285.3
